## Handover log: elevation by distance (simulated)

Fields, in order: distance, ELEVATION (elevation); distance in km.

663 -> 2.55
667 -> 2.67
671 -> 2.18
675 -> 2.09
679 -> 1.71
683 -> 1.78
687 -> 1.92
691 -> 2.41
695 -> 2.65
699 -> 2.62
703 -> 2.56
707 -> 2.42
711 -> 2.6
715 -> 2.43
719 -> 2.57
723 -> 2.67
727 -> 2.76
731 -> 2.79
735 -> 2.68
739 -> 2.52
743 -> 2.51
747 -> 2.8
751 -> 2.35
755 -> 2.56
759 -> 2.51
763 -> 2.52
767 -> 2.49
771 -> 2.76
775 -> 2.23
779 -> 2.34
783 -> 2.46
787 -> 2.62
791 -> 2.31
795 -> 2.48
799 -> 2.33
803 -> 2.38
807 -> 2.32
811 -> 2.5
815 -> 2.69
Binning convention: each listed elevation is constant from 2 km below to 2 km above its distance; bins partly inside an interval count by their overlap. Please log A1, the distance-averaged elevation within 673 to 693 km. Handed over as 1.98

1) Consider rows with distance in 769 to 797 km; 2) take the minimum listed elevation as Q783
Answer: 2.23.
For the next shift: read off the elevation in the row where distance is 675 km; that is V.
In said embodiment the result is 2.09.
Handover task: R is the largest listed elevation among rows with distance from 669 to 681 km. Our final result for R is 2.18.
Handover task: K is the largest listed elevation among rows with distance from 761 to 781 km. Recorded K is 2.76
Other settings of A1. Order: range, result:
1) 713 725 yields 2.56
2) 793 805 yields 2.4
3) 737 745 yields 2.51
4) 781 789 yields 2.54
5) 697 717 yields 2.53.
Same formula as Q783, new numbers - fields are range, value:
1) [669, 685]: 1.71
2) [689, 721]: 2.41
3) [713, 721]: 2.43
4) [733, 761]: 2.35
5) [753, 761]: 2.51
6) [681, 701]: 1.78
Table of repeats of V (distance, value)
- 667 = 2.67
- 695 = 2.65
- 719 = 2.57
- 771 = 2.76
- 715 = 2.43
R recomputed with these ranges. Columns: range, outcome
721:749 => 2.8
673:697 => 2.65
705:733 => 2.79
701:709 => 2.56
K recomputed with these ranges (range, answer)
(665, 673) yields 2.67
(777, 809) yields 2.62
